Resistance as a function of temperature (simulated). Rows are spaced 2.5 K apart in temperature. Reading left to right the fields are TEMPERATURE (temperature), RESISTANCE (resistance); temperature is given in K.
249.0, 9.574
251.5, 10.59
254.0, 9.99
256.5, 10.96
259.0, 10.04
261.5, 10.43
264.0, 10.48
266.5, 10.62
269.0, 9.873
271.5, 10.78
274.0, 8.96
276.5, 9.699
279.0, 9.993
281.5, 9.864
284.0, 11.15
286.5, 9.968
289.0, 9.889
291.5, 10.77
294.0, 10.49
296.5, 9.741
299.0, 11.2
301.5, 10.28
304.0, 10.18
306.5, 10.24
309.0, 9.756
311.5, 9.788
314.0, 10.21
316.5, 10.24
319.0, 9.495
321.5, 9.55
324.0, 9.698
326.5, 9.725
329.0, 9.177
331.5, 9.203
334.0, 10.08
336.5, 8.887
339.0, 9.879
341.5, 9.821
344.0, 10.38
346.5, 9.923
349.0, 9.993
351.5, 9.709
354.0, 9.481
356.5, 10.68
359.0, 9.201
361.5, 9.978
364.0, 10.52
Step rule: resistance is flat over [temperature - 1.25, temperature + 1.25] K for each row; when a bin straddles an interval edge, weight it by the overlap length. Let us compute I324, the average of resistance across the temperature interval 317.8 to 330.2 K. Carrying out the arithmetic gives 9.53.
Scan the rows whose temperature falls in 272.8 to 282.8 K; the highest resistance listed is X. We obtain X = 9.993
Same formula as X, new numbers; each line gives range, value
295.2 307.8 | 11.2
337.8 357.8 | 10.68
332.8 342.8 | 10.08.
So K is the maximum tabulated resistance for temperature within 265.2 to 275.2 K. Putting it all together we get 10.78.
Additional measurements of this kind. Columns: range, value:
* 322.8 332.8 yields 9.725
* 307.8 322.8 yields 10.24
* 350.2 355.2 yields 9.709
